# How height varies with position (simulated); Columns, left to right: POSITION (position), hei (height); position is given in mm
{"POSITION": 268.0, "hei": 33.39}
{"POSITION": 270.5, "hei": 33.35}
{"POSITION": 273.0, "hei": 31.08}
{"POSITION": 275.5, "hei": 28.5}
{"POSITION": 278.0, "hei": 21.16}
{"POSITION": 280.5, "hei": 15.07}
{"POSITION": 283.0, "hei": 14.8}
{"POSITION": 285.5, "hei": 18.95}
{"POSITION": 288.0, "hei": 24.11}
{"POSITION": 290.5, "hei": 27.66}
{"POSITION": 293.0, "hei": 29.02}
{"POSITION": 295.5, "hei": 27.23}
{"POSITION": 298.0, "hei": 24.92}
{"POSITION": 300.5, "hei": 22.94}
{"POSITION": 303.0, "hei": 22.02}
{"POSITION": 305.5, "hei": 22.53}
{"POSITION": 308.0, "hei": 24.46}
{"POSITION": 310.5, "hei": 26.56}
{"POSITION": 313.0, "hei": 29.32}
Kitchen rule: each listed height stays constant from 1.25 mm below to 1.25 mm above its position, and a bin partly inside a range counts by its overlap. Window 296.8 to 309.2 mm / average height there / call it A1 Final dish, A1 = 23.4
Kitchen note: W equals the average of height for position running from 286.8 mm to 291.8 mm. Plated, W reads 25.9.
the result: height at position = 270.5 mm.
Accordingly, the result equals 33.35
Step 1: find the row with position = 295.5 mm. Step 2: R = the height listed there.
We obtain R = 27.23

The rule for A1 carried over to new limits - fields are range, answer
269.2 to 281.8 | 25.8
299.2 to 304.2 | 22.5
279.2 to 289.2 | 18.2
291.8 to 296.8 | 28.1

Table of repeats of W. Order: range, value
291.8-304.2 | 25.2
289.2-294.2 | 28.3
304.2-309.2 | 23.5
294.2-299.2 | 26.1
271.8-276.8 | 29.7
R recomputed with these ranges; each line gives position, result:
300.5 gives 22.94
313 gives 29.32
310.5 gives 26.56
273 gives 31.08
